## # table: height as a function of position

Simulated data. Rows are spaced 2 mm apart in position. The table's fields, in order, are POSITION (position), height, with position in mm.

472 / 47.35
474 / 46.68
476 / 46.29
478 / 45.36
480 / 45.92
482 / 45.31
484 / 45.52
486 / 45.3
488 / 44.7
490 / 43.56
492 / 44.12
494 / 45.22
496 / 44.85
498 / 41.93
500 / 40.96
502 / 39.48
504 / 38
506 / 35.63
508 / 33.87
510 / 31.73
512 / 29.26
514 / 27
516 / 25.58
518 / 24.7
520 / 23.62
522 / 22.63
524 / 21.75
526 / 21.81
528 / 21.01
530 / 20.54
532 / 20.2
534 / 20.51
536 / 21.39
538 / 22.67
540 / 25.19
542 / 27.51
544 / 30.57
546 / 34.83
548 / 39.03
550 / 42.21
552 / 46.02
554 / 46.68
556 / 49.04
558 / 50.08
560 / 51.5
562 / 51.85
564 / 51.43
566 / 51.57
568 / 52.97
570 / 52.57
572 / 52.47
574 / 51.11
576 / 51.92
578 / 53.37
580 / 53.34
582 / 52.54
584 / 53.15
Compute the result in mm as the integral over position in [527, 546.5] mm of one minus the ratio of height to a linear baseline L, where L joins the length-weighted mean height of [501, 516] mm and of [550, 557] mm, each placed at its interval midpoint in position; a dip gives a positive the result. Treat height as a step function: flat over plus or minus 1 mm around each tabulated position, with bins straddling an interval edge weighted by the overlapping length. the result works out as 8.2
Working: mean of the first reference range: 33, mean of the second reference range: 46.5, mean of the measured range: 24.2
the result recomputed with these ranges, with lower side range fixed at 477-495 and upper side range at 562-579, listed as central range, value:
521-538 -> 9.6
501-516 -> 4.4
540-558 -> 4.0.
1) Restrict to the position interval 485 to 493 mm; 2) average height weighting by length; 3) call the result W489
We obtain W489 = 44.4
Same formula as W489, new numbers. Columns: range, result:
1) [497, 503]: 40.8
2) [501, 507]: 37.7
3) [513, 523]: 24.7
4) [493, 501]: 43.2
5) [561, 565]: 51.6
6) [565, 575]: 52.1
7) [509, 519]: 27.7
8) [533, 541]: 22.4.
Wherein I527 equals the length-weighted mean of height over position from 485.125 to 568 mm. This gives 35.6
